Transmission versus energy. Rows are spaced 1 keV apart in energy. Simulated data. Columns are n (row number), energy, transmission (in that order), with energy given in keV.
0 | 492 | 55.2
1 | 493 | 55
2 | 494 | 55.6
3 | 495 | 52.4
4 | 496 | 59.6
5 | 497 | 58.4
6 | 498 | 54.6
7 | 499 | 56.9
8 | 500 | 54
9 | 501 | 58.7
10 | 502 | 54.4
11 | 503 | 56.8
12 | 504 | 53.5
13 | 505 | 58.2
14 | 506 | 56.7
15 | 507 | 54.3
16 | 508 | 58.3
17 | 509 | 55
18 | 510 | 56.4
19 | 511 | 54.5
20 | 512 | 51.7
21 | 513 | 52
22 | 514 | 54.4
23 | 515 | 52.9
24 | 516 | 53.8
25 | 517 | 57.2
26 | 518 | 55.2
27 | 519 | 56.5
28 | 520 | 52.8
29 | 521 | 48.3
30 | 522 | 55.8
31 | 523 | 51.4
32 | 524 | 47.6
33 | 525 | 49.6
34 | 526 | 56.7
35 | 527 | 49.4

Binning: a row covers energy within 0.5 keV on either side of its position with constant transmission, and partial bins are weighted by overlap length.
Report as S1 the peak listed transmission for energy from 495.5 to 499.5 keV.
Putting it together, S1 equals 59.6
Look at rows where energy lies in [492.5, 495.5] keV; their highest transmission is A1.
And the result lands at 55.6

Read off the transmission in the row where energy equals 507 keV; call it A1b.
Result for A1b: 54.3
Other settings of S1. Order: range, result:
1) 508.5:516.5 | 56.4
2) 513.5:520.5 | 57.2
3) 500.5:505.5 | 58.7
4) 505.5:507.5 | 56.7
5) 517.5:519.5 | 56.5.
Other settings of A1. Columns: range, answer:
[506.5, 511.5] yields 58.3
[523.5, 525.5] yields 49.6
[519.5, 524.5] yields 55.8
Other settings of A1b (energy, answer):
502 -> 54.4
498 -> 54.6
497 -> 58.4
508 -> 58.3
